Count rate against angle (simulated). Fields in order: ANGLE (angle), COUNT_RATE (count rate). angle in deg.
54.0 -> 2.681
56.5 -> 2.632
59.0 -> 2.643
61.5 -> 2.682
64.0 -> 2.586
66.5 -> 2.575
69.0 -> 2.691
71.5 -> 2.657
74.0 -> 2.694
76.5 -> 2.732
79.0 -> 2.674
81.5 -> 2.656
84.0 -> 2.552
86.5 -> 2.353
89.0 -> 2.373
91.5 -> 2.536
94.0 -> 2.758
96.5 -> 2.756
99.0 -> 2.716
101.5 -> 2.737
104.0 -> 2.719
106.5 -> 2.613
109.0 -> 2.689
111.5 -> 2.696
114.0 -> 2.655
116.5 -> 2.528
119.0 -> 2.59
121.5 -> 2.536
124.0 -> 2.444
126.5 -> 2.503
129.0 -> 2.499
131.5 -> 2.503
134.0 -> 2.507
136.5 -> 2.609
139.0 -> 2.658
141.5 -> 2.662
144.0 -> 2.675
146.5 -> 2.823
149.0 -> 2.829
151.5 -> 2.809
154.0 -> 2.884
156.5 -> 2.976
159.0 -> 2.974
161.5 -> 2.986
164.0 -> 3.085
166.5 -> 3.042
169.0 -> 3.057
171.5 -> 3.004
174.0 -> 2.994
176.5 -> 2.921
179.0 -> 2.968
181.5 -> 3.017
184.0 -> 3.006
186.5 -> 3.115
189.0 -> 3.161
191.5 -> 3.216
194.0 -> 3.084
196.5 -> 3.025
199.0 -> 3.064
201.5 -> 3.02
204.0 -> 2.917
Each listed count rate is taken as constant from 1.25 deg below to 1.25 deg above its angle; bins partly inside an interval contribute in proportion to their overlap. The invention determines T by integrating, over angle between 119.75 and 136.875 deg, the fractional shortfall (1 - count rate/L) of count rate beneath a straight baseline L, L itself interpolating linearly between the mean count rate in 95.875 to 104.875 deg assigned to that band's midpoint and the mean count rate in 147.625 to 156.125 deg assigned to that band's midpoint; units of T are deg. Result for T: 1.8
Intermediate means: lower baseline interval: 2.73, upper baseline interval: 2.85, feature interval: 2.51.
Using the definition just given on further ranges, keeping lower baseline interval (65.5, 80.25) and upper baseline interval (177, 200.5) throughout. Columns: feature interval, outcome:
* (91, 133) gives 2.8 deg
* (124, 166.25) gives 2.5 deg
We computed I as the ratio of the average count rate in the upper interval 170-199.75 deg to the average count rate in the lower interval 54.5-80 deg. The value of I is 1.15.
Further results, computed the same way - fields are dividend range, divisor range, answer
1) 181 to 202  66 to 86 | 1.17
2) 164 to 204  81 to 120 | 1.16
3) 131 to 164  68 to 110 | 1.05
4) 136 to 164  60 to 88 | 1.08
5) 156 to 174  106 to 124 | 1.16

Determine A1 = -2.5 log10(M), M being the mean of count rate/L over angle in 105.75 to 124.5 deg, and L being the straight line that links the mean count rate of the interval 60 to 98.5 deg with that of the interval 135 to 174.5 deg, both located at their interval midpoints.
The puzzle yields 0.06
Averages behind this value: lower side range 2.62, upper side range 2.87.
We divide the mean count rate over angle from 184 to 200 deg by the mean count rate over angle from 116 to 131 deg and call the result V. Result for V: 1.23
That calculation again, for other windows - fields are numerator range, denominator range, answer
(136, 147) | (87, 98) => 1.03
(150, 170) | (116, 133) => 1.18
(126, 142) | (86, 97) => 1.00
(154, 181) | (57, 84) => 1.13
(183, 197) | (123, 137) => 1.24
